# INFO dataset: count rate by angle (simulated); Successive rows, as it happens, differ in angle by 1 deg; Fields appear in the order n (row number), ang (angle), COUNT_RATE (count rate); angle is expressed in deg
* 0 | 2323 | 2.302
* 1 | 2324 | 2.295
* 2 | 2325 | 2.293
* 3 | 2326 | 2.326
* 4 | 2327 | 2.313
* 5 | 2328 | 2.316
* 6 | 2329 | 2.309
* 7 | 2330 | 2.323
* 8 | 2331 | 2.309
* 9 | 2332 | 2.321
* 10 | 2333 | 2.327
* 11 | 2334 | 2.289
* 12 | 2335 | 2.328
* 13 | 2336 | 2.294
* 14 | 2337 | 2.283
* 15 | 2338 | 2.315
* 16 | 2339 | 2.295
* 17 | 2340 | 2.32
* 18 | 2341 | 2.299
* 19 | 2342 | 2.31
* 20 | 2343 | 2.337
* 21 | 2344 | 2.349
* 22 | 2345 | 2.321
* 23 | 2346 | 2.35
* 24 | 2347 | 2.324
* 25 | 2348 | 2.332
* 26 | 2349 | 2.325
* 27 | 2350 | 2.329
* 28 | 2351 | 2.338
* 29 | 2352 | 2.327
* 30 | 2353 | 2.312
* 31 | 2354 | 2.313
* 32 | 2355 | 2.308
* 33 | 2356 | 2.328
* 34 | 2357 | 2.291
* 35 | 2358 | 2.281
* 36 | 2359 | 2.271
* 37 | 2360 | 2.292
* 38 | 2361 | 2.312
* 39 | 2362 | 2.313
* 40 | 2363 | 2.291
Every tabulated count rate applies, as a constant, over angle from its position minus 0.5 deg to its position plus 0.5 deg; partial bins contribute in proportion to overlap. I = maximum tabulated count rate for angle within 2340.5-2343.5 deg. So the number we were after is 2.337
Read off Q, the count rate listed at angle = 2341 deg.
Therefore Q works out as 2.299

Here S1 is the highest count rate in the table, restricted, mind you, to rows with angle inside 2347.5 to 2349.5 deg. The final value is 2.332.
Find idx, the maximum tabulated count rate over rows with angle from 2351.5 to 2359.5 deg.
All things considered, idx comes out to 2.328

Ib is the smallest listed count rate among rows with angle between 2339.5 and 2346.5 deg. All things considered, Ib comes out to 2.299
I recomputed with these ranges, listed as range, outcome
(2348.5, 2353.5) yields 2.338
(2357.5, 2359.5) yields 2.281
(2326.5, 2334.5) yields 2.327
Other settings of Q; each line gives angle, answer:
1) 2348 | 2.332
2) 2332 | 2.321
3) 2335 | 2.328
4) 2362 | 2.313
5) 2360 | 2.292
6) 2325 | 2.293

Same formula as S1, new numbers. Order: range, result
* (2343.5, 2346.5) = 2.35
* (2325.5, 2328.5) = 2.326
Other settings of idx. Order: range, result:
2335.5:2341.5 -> 2.32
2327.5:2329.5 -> 2.316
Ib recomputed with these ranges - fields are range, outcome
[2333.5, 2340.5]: 2.283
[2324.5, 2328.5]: 2.293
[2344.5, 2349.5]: 2.321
